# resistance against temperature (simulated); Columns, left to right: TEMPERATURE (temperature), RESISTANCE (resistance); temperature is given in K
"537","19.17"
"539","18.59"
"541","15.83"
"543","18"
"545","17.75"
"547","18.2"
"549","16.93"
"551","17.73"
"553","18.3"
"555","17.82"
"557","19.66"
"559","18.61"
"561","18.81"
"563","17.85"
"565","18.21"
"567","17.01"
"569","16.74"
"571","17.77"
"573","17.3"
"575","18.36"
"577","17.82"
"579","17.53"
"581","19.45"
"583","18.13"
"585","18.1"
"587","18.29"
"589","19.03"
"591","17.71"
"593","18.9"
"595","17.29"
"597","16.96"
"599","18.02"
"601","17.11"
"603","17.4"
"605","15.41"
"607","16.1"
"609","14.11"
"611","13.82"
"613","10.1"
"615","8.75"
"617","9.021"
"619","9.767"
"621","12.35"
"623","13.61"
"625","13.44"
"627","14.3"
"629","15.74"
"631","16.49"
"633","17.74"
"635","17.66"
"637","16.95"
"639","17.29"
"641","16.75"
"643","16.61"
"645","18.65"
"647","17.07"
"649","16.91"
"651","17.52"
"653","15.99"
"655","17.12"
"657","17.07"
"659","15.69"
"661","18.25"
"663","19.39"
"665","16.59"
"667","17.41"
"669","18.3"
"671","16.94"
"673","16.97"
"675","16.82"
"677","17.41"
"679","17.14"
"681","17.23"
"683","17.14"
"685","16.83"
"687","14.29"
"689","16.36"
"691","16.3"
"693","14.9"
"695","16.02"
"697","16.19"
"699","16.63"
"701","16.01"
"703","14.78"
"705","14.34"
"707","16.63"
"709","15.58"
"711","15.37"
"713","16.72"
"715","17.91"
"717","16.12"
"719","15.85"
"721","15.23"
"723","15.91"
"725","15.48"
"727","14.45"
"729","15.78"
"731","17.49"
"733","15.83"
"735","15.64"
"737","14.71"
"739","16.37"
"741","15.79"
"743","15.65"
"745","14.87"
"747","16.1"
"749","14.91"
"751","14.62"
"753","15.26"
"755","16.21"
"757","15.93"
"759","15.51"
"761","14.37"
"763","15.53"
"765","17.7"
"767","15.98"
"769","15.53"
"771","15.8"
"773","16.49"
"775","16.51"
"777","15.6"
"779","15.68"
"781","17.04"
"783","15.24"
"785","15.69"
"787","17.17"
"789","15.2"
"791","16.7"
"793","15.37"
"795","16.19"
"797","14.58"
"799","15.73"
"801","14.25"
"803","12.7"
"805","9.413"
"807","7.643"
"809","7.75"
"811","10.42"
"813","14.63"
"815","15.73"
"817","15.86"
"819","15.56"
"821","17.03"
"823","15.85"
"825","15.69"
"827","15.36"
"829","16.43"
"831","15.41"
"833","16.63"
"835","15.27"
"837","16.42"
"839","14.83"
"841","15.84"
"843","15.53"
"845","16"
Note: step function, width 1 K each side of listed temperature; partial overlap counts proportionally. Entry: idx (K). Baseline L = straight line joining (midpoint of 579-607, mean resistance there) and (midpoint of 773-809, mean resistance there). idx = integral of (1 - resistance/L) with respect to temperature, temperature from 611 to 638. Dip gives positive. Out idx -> 5.78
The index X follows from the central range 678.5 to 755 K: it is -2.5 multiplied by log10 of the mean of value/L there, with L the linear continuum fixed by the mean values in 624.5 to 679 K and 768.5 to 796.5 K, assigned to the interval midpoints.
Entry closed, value 0.04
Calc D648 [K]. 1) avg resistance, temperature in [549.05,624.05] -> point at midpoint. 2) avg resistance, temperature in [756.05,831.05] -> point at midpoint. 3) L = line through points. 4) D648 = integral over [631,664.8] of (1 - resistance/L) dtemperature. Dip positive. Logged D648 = -2.6 K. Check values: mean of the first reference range 16.5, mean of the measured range 17.3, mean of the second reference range 15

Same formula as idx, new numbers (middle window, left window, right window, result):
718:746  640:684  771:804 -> 1.19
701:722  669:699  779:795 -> 0.69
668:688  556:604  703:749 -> -0.49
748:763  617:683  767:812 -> -0.38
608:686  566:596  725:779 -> 5.65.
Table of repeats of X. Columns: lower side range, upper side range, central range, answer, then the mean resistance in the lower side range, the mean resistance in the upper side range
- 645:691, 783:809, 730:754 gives -0.02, 17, 14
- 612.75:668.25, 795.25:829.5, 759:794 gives -0.13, 15.6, 13.8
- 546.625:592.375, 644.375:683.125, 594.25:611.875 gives 0.10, 18.1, 17.3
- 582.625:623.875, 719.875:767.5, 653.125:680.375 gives -0.12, 15.2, 15.6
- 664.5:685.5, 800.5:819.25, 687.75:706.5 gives 0.04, 17.2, 12.2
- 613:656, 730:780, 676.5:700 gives -0.06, 15.1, 15.8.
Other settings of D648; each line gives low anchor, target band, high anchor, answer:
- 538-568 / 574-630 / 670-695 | 5.9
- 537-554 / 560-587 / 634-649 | -0.5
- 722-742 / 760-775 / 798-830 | -1.1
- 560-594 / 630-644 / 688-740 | 0.0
